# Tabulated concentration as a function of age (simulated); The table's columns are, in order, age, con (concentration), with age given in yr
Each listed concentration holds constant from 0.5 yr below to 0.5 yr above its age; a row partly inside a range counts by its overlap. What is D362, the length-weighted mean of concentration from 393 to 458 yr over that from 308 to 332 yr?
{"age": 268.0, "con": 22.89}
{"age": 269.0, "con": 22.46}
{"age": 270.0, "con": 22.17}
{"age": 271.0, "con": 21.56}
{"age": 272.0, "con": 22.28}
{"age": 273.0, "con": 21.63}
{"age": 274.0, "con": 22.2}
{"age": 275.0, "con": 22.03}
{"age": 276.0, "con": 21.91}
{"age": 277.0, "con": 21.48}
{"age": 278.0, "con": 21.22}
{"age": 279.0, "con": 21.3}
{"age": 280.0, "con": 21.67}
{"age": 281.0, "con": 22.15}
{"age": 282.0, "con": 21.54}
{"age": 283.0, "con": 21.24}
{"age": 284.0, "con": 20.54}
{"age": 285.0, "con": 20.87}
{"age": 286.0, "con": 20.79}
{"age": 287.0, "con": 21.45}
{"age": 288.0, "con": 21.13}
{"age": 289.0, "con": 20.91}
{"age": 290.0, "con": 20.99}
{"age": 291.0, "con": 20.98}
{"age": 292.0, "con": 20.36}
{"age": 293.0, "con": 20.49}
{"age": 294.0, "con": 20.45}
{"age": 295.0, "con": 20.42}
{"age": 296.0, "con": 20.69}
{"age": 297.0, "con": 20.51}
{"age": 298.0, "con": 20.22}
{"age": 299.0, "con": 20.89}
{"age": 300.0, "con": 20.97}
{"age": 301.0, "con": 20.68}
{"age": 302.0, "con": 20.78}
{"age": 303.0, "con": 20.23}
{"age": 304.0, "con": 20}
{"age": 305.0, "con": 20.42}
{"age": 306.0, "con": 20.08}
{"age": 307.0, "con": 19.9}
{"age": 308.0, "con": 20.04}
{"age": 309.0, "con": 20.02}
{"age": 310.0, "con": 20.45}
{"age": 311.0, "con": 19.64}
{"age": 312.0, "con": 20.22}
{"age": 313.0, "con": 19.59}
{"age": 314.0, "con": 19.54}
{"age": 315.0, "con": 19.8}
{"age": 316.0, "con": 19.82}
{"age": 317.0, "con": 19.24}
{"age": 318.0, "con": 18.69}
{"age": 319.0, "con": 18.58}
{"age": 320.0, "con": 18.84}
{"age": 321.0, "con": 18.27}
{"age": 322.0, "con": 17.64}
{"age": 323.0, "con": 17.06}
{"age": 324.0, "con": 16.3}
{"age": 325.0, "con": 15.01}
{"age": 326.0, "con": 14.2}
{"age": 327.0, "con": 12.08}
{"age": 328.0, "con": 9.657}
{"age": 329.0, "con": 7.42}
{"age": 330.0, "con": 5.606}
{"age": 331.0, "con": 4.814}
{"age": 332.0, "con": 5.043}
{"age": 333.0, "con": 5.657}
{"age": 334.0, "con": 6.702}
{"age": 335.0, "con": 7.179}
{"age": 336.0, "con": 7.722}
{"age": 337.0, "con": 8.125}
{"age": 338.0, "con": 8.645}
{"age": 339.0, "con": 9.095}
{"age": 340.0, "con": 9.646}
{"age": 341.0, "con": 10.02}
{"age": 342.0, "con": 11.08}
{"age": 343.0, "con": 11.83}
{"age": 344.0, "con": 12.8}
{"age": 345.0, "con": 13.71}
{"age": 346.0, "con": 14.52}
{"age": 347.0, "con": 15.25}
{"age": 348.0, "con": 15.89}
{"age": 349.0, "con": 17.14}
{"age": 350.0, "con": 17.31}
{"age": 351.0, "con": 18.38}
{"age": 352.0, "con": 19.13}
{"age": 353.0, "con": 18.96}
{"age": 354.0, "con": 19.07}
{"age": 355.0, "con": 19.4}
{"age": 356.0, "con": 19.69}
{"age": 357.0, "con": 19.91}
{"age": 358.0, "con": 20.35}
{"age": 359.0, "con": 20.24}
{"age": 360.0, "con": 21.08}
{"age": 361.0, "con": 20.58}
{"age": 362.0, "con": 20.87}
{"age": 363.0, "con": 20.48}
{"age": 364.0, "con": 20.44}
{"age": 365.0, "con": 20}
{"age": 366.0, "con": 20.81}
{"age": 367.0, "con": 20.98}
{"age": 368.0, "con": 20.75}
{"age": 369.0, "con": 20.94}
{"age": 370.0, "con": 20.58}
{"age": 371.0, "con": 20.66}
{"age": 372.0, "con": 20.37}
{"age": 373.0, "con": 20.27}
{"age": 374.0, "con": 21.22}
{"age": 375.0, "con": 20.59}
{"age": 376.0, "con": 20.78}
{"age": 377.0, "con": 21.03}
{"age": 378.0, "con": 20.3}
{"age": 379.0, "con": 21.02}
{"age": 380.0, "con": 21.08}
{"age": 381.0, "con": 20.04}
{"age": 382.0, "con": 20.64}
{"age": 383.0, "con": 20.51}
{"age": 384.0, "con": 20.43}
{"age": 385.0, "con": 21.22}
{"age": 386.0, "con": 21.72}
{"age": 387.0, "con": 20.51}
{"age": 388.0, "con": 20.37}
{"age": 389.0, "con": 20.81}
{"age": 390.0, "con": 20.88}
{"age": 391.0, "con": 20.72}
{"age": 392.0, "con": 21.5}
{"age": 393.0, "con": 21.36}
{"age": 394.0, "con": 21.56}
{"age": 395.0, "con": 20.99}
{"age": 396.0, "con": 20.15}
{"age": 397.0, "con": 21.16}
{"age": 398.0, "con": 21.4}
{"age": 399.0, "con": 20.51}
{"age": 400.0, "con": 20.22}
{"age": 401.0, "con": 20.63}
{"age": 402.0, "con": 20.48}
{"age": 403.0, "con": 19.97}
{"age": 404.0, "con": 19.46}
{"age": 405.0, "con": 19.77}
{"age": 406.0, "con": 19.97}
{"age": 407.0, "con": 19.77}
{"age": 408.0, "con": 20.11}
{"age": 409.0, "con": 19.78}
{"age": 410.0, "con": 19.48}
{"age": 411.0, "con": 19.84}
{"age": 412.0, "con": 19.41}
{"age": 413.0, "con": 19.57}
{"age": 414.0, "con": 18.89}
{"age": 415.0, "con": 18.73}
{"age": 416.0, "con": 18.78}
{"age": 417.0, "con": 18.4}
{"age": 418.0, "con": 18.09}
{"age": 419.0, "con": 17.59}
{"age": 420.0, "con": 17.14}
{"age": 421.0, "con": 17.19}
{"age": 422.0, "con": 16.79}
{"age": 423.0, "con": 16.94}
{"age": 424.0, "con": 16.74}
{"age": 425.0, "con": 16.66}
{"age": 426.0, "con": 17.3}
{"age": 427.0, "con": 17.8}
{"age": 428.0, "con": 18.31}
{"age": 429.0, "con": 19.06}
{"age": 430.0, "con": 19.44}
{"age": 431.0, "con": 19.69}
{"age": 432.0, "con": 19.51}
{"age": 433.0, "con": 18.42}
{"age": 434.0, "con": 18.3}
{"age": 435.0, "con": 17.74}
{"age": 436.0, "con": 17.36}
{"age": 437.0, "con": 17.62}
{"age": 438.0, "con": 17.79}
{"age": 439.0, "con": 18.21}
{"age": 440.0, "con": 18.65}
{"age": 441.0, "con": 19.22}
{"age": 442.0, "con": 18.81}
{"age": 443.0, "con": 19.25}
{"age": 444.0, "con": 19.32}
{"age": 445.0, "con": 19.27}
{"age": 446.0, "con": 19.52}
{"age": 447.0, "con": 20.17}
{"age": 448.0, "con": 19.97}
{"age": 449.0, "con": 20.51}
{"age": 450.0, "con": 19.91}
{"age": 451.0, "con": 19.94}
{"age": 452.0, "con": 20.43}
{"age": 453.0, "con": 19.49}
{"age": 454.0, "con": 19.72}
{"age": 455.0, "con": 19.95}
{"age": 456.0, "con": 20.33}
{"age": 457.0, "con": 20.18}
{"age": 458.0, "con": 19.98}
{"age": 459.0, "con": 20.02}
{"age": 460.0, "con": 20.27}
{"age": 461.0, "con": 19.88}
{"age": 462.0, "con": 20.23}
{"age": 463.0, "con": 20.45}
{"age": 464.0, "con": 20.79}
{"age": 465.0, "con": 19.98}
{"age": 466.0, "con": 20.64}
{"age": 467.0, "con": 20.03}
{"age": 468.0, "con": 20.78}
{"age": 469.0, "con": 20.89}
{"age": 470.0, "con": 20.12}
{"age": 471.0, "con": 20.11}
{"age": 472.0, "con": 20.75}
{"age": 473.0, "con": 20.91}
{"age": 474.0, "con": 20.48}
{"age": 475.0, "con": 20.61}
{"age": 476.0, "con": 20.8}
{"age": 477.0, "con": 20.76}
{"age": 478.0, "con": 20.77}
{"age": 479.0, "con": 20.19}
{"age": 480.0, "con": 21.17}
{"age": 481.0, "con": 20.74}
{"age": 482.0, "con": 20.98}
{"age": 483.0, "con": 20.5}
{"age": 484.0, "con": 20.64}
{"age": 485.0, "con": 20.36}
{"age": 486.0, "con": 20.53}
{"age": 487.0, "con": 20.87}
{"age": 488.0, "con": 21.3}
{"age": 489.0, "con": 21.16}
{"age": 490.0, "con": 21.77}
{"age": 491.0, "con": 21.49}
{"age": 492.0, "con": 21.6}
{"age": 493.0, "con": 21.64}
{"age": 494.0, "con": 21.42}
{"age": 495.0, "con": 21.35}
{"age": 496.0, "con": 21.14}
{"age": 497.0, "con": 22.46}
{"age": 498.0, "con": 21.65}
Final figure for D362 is 1.20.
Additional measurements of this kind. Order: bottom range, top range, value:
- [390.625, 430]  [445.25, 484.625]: 1.05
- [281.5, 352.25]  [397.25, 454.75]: 1.15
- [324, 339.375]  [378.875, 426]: 2.26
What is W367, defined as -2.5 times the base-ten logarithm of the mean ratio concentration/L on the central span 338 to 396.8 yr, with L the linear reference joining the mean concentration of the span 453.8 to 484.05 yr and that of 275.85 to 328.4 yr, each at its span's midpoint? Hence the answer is 0.06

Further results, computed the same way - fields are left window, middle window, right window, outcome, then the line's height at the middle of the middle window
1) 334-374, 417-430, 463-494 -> 0.08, 19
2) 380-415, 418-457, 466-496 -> 0.11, 20.6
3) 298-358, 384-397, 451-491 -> -0.18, 17.8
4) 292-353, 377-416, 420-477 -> -0.14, 17.9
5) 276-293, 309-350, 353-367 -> 0.45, 20.6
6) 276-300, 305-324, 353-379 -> 0.08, 20.8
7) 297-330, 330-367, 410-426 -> 0.23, 18.1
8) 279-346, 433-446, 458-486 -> 0.07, 19.7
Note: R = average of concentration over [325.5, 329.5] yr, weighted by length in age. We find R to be 10.8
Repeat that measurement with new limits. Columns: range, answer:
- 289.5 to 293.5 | 20.7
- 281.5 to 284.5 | 21.1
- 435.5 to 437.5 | 17.5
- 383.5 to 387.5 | 21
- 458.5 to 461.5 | 20.1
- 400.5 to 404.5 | 20.1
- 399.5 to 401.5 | 20.4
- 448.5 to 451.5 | 20.1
